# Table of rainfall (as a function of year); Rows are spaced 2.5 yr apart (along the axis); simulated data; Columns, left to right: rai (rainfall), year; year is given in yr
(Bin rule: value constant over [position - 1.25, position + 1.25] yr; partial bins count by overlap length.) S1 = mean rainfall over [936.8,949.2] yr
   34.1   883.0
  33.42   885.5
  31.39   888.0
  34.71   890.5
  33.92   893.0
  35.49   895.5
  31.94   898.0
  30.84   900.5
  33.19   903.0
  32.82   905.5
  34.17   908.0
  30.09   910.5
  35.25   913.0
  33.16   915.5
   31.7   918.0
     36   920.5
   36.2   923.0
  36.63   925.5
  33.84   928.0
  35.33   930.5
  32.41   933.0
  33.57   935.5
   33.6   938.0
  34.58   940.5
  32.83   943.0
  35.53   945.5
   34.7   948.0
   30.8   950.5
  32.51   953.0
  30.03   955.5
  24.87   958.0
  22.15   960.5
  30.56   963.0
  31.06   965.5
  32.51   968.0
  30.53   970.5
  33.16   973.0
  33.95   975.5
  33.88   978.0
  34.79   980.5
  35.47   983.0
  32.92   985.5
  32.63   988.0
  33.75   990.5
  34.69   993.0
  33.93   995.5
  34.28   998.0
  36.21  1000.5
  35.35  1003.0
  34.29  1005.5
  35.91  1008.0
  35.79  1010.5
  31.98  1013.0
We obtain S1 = 34.2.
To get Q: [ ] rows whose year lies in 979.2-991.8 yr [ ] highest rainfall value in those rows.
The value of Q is 35.47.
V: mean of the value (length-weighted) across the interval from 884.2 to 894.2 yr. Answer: 33.4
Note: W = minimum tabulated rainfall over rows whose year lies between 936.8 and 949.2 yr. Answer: 32.83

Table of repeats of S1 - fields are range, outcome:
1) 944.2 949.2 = 35.1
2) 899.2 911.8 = 32.2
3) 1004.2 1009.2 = 35.1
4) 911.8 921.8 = 34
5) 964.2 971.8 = 31.4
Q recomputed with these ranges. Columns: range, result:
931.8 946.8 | 35.53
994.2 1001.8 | 36.21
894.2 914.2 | 35.49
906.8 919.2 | 35.25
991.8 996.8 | 34.69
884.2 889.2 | 33.42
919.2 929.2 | 36.63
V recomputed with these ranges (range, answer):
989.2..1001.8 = 34.6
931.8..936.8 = 33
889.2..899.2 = 34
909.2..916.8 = 32.8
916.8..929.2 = 34.9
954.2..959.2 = 27.5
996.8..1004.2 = 35.3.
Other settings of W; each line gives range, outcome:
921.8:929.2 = 33.84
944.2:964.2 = 22.15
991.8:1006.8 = 33.93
